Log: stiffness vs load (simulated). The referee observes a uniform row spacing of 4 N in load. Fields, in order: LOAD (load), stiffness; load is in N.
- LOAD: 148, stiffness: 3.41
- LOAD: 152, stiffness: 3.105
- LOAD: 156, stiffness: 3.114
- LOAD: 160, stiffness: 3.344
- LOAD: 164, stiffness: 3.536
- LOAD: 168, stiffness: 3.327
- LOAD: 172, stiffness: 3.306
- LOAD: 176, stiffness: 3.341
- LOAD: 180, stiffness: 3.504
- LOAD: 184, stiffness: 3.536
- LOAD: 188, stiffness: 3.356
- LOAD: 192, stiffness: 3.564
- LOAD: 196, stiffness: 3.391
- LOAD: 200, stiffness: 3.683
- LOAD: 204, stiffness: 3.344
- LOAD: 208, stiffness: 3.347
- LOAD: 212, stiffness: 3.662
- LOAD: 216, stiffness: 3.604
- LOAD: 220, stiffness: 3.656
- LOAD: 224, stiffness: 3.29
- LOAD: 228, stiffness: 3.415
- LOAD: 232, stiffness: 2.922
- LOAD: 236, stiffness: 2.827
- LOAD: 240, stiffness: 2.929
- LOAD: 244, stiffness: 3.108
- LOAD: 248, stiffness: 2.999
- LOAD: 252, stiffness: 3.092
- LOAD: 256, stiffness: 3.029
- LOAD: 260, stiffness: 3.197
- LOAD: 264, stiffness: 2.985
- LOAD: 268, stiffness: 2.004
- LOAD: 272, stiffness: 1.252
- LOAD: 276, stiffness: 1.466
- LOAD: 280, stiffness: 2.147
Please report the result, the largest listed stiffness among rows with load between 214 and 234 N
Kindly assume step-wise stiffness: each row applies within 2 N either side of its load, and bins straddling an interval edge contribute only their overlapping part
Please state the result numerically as 3.656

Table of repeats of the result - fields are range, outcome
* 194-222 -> 3.683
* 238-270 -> 3.197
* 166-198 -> 3.564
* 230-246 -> 3.108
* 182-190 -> 3.536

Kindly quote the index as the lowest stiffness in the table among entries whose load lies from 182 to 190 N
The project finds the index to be 3.356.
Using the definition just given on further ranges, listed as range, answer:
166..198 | 3.306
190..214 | 3.344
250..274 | 1.252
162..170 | 3.327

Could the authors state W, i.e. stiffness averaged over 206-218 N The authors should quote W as 3.54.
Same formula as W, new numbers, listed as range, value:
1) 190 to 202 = 3.55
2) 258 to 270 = 2.73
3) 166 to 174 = 3.32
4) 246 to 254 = 3.05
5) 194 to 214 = 3.49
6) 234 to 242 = 2.88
